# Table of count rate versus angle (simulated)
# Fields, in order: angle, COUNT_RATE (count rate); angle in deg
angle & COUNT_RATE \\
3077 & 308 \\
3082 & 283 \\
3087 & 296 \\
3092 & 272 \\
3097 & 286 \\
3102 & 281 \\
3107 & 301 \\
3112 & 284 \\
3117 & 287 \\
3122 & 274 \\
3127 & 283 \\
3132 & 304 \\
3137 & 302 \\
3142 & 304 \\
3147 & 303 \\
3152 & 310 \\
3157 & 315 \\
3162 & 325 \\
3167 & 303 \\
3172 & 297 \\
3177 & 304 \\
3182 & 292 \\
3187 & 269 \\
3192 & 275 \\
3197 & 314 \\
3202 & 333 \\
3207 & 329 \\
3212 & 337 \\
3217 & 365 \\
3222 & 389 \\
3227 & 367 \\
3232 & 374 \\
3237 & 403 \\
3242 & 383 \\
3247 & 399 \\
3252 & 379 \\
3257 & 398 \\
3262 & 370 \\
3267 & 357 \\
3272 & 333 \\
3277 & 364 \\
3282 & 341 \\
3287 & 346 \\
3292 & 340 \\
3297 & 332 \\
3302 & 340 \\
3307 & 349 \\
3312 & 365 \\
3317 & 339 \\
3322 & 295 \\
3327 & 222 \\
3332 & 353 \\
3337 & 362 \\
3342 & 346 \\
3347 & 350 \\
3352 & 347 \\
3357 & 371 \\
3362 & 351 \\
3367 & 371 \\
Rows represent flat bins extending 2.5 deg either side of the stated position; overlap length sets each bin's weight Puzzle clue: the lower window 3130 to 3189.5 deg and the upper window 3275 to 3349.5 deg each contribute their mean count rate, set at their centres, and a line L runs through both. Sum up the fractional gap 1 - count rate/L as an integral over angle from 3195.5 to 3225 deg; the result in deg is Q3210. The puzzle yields -3.0 deg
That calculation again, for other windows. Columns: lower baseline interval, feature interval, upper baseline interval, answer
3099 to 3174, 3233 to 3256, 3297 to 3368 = -4.99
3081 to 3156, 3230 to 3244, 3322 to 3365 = -3.21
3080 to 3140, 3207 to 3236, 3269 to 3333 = -4.75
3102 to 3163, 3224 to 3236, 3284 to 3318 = -1.86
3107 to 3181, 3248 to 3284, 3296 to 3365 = -4.51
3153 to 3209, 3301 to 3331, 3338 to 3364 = 2.12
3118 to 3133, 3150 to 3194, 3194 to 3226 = 2.52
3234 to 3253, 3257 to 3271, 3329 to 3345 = 0.59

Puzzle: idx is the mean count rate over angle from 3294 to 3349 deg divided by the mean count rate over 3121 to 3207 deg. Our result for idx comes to 1.10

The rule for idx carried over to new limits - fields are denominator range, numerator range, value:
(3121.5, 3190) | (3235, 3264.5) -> 1.30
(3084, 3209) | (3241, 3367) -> 1.17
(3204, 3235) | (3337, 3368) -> 0.99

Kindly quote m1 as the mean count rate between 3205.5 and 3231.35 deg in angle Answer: 360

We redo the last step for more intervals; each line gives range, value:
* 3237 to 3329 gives 350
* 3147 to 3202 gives 302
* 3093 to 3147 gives 291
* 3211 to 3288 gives 370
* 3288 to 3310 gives 341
